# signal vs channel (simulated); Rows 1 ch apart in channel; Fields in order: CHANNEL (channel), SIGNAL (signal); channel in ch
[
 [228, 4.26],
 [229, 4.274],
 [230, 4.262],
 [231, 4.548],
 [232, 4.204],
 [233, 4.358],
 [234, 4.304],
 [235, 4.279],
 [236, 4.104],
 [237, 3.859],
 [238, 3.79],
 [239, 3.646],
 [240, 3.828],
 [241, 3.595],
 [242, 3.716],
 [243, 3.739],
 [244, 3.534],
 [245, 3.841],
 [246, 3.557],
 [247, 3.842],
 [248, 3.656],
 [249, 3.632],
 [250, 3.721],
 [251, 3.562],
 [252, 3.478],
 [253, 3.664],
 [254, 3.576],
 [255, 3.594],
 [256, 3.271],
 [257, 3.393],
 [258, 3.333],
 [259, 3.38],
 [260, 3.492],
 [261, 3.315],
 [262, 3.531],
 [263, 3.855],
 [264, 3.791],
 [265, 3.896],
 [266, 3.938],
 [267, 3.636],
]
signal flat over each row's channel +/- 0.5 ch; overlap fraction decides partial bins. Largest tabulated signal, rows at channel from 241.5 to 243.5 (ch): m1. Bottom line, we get 3.739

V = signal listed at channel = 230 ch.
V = 4.262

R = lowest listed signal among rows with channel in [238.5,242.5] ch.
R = 3.595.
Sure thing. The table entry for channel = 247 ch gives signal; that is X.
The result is 3.842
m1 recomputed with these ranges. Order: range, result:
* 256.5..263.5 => 3.855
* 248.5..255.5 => 3.721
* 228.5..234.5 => 4.548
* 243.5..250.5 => 3.842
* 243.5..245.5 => 3.841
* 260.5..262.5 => 3.531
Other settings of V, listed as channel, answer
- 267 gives 3.636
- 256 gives 3.271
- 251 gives 3.562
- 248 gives 3.656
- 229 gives 4.274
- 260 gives 3.492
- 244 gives 3.534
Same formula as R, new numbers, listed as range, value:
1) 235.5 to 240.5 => 3.646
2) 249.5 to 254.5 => 3.478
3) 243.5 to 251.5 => 3.534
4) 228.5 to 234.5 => 4.204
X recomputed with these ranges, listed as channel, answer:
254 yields 3.576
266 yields 3.938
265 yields 3.896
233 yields 4.358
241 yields 3.595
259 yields 3.38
